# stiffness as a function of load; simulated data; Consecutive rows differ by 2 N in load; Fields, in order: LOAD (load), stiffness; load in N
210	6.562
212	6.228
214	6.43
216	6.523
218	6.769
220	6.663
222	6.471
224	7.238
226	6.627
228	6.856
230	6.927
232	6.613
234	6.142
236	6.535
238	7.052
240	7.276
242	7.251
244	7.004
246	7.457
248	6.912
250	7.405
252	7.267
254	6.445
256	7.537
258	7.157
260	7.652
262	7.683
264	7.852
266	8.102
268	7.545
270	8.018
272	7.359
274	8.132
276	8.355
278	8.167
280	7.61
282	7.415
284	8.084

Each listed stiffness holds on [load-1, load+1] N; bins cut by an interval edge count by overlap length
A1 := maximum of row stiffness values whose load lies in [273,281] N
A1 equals 8.355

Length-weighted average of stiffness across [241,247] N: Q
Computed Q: 7.24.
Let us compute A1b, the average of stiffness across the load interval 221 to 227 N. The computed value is 6.78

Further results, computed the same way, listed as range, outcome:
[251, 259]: 7.1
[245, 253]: 7.26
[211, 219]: 6.49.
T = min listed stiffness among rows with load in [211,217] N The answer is 6.228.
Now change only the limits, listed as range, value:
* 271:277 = 7.359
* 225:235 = 6.142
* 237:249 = 6.912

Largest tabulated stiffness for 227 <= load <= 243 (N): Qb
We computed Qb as 7.276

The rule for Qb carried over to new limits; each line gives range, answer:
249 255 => 7.405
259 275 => 8.132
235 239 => 7.052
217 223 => 6.769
